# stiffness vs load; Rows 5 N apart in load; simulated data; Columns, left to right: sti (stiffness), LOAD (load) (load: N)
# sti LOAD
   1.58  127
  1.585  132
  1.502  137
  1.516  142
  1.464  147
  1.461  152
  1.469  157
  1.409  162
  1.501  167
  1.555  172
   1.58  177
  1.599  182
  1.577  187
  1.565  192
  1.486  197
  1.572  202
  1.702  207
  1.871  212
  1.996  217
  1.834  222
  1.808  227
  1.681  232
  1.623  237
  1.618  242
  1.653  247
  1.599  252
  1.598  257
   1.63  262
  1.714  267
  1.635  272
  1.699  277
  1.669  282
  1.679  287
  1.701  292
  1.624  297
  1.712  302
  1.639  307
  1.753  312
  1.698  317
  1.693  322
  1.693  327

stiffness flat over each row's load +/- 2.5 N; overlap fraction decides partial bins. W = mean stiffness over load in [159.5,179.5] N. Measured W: 1.51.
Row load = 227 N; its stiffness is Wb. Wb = 1.808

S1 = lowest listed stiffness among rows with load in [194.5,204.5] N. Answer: 1.486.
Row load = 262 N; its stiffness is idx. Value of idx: 1.63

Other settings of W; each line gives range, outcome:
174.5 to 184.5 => 1.59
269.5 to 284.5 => 1.67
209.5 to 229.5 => 1.88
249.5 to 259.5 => 1.6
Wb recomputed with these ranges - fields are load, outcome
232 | 1.681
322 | 1.693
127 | 1.58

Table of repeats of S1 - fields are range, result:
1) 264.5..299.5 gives 1.624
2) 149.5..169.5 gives 1.409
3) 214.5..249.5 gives 1.618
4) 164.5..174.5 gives 1.501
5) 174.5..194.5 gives 1.565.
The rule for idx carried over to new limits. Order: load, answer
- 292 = 1.701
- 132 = 1.585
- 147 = 1.464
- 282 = 1.669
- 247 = 1.653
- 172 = 1.555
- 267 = 1.714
